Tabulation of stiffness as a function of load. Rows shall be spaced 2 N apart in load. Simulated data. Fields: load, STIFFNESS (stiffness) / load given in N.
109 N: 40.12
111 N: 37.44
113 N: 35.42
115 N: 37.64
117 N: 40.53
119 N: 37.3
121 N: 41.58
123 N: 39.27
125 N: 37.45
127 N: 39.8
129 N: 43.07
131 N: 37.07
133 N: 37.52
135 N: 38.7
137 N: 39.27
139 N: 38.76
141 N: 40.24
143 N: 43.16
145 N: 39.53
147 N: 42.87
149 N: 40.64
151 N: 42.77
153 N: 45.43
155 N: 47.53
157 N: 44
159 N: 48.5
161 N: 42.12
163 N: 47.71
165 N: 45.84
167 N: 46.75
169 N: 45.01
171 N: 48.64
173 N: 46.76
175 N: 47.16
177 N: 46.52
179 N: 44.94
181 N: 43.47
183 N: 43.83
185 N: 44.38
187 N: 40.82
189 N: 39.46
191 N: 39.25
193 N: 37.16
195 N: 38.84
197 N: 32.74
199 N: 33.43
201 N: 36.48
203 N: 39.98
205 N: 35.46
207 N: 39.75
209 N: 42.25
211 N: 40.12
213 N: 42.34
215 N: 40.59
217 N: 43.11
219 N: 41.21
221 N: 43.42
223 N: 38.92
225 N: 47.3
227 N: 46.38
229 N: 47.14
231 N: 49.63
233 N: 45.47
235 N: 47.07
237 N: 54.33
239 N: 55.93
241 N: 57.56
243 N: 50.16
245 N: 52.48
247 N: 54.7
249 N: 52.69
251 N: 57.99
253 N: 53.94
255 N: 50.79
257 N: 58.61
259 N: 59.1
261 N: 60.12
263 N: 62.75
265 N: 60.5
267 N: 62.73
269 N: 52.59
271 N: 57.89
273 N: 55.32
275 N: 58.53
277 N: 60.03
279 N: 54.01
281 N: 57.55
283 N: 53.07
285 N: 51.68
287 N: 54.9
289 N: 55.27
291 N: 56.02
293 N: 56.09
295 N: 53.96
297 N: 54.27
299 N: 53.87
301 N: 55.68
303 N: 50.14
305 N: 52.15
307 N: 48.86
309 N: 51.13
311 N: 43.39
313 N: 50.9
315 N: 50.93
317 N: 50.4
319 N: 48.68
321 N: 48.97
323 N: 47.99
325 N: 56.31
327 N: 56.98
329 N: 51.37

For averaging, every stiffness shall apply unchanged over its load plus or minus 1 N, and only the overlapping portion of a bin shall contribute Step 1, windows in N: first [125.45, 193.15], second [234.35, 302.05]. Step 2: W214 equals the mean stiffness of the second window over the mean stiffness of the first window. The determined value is 1.30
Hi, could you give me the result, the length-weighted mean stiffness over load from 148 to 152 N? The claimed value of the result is 41.7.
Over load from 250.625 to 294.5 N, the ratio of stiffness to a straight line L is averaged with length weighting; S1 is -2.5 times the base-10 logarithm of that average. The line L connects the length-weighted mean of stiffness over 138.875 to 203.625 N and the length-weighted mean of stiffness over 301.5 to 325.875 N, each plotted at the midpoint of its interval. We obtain -0.18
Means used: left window 42.6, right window 50.1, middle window 56.7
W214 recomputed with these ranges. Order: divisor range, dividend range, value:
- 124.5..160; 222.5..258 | 1.24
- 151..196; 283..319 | 1.18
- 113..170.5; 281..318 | 1.26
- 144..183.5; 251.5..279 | 1.28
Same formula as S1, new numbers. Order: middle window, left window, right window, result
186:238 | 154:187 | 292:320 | 0.143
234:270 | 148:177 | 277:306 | -0.082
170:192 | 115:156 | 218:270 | 0.033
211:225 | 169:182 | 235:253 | 0.214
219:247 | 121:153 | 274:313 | -0.007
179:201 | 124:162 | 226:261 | 0.183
